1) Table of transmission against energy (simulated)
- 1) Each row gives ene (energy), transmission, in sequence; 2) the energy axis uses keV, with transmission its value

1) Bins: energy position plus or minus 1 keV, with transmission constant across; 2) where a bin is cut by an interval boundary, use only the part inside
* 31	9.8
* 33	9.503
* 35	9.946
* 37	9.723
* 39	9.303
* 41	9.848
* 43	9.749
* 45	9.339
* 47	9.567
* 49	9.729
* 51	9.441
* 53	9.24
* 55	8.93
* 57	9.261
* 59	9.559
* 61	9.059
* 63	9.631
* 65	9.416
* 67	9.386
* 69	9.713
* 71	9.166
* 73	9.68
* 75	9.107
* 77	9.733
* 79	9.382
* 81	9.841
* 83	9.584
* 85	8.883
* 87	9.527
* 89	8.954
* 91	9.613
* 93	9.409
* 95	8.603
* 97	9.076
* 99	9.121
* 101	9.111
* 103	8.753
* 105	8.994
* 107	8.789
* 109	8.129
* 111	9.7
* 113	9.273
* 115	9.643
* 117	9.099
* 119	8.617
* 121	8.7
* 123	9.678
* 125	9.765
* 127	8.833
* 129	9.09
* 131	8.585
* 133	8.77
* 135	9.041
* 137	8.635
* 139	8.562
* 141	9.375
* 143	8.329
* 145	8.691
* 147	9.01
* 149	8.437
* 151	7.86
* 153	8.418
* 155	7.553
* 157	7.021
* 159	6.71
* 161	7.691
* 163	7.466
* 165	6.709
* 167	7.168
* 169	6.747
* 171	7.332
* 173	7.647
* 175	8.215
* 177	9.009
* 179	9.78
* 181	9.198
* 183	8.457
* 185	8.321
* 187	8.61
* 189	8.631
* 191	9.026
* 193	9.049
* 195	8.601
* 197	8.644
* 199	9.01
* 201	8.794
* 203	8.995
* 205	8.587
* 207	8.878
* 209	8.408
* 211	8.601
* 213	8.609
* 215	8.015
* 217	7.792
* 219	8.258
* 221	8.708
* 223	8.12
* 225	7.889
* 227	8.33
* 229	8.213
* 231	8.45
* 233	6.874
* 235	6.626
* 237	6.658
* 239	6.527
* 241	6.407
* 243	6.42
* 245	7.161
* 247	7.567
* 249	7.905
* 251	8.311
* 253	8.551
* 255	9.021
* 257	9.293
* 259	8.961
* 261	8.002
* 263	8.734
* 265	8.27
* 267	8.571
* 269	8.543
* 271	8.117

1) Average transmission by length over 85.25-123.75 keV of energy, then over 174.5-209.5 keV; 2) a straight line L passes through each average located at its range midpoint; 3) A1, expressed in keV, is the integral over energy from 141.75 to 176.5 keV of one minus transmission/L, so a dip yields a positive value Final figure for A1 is 4.58 keV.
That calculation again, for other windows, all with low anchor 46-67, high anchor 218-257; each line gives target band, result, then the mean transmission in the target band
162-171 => 1.4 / 7.06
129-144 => -0.2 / 8.78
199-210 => -1.0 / 8.76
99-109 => 0.1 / 8.85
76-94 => -0.6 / 9.44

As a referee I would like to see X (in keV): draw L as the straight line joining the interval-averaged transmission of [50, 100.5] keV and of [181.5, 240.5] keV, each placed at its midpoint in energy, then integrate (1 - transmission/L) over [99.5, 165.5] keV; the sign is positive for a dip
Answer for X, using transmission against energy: 2.2 keV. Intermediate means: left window 9.33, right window 8.26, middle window 8.6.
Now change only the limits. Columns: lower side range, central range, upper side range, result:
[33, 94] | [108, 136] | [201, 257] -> -0.4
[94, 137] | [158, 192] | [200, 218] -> 2.5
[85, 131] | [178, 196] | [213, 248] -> -1.7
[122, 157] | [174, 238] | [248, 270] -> 1.5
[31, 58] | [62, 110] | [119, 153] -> -0.2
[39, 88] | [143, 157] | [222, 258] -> 0.6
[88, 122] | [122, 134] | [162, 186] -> -0.6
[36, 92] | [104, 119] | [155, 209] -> -0.2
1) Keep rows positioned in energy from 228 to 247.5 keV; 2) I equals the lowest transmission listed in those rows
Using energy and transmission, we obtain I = 6.407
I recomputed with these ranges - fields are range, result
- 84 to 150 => 8.129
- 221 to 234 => 6.874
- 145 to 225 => 6.709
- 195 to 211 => 8.408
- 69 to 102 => 8.603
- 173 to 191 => 7.647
